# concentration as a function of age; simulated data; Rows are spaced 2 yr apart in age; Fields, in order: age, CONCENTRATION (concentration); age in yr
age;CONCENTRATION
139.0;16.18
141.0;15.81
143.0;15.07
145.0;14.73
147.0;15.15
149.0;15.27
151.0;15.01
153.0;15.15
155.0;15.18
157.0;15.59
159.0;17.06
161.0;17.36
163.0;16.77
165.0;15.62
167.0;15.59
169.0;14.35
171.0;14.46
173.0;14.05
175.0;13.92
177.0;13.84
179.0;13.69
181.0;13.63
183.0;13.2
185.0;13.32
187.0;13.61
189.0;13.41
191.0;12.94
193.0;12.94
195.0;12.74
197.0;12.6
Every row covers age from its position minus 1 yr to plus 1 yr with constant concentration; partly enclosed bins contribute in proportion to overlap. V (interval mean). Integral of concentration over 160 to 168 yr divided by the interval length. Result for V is 16.3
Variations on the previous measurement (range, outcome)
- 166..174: 14.6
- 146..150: 15.2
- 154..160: 15.9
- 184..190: 13.4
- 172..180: 13.9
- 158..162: 17.2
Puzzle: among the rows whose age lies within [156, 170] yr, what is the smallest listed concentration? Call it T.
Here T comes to 14.35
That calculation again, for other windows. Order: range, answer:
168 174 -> 14.05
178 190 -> 13.2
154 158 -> 15.18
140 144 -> 15.07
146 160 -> 15.01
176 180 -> 13.69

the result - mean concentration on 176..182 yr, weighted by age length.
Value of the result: 13.7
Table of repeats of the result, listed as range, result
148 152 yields 15.1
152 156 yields 15.2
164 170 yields 15.2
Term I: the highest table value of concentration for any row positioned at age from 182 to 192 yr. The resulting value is 13.61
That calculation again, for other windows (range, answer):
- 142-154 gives 15.27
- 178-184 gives 13.69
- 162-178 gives 16.77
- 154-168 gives 17.36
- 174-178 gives 13.92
